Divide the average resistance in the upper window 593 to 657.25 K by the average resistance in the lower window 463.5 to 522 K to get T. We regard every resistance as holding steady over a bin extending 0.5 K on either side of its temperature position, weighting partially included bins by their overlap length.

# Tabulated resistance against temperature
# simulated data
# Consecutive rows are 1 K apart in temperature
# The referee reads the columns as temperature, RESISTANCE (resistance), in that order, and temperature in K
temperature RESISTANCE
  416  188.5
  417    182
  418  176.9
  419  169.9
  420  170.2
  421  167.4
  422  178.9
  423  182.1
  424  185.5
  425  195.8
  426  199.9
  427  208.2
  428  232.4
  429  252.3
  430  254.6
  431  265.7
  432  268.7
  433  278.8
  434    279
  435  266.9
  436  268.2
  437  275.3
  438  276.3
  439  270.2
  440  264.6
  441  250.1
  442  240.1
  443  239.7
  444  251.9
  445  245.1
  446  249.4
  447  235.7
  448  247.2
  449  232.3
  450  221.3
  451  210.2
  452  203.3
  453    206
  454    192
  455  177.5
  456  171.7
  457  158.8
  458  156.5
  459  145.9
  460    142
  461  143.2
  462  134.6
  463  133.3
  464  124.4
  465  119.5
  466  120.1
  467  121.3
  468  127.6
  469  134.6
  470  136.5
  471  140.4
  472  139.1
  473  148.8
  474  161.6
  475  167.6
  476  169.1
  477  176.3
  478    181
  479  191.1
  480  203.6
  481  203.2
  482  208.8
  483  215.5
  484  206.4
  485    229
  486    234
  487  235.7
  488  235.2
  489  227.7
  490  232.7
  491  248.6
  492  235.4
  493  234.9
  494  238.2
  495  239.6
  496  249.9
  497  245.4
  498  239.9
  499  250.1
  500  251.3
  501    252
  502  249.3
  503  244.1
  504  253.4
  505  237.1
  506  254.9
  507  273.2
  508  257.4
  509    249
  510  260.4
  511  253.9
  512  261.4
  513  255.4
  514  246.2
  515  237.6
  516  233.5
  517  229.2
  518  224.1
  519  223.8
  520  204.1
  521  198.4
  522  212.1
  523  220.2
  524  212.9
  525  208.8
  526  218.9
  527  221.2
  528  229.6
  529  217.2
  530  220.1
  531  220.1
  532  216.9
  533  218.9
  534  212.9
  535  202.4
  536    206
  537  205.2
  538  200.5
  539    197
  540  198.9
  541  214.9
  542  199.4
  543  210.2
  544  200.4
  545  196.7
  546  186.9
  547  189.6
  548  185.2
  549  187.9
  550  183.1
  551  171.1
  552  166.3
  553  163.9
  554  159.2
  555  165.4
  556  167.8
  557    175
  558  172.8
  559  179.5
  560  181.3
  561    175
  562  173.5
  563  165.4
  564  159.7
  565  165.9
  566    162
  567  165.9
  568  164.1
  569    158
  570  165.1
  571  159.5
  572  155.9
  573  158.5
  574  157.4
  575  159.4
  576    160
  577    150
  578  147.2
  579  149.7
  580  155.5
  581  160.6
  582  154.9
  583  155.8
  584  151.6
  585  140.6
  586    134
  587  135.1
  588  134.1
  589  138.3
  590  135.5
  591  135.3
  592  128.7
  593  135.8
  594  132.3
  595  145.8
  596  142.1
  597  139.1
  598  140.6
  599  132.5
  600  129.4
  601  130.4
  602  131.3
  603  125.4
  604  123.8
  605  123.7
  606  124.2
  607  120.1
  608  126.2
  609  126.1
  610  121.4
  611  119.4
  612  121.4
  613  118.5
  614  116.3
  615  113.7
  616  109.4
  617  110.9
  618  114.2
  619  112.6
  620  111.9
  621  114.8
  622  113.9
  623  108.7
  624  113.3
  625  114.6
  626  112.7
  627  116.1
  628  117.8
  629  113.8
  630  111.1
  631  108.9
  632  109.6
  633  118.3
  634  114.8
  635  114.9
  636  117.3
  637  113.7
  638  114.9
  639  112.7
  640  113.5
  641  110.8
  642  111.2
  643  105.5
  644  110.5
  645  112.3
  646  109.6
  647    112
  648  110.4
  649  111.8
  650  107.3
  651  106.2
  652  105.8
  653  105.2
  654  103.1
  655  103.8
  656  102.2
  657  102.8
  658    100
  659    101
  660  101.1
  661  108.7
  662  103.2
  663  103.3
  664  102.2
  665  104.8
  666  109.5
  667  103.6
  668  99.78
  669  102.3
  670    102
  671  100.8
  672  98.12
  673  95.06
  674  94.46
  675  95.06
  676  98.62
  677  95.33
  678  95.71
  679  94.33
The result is 0.6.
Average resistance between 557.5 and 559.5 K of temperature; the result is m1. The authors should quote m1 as 176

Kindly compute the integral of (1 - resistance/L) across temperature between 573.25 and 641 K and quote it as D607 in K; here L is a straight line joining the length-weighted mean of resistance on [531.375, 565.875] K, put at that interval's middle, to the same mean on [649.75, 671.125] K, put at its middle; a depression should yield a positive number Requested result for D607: 7.4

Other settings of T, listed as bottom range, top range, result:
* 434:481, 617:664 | 0.57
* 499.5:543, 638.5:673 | 0.46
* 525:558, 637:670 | 0.54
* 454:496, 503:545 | 1.25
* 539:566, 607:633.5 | 0.64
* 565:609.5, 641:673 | 0.73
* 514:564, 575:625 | 0.66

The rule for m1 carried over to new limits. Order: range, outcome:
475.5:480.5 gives 184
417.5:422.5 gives 173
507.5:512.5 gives 256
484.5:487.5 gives 233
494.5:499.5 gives 245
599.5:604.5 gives 128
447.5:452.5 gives 223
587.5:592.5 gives 134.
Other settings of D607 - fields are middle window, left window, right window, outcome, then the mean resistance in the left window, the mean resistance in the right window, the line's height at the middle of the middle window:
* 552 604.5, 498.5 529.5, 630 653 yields 6.62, 237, 111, 174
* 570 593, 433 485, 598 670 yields -1.76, 195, 113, 138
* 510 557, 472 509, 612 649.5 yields -4.36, 224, 113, 190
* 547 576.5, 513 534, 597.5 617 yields 1.41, 221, 124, 177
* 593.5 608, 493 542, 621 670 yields 1.93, 230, 109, 151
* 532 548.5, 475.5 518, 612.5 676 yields -0.42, 234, 108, 197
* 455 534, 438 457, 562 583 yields -2.88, 228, 159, 202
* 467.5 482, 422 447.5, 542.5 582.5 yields 3.67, 244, 169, 221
